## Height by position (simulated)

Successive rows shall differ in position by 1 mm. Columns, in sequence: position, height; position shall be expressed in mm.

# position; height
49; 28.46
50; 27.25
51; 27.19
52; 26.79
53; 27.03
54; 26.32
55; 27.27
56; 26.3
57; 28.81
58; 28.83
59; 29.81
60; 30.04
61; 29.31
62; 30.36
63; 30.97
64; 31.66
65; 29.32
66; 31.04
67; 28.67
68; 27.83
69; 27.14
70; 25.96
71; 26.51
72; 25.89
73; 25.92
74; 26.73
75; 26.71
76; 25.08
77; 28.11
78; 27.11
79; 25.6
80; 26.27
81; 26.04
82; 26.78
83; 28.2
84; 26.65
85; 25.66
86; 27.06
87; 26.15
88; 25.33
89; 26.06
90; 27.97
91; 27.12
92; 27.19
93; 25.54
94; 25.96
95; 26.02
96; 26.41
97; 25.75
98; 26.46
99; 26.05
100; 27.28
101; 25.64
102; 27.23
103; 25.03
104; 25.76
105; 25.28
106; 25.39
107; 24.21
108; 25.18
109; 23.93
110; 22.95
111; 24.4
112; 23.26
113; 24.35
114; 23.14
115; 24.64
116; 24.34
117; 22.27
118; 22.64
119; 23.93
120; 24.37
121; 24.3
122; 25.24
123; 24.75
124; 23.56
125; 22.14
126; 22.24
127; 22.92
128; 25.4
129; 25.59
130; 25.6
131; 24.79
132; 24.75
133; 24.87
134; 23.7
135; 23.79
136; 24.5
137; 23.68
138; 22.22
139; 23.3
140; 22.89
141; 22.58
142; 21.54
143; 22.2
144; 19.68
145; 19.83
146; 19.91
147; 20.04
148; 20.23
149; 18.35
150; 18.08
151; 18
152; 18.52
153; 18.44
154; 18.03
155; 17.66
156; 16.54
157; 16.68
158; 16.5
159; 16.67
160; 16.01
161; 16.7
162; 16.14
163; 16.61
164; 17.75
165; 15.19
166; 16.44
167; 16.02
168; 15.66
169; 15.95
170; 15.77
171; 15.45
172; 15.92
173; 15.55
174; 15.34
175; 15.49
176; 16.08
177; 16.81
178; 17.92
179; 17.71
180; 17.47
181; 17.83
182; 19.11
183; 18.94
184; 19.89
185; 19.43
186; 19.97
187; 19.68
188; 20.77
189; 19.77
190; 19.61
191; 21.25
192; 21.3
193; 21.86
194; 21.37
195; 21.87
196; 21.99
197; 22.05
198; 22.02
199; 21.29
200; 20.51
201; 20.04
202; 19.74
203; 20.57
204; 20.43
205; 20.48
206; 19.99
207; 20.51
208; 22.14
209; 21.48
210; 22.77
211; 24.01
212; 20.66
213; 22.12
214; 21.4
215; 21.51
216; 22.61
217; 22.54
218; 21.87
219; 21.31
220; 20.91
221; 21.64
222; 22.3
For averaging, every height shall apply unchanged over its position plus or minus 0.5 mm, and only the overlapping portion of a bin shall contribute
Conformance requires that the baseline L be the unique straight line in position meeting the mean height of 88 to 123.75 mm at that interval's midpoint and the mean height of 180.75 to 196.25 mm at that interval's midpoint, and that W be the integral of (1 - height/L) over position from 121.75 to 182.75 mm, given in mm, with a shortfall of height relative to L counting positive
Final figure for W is 8.1 mm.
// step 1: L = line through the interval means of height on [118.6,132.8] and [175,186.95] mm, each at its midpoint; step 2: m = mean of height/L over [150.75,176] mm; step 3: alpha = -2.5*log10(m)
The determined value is 0.217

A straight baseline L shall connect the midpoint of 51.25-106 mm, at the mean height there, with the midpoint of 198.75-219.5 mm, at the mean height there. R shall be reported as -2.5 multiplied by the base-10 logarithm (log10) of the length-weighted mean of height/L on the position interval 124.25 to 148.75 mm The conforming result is 0.08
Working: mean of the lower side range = 27.1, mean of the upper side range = 21.3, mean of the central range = 22.8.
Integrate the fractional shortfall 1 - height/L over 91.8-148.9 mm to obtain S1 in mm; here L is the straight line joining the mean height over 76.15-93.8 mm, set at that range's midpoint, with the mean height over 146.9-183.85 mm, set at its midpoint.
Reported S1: -4.2 mm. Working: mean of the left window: 26.6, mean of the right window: 17.1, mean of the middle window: 24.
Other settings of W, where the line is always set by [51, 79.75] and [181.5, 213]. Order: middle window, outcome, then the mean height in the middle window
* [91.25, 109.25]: 0.1 mm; 25.8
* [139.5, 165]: 5.2 mm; 18.6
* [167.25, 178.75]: 3.2 mm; 16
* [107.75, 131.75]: 0.9 mm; 24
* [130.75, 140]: 0.1 mm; 23.9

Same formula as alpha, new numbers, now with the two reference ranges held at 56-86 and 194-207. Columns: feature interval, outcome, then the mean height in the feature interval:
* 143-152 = 0.220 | 19.4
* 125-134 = 0.015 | 24.3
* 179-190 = 0.134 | 19.2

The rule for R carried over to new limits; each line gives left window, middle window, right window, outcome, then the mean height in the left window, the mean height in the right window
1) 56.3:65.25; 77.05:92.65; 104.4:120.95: 0.02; 29.8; 24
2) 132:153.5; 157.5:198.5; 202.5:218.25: 0.18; 21.3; 21.6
